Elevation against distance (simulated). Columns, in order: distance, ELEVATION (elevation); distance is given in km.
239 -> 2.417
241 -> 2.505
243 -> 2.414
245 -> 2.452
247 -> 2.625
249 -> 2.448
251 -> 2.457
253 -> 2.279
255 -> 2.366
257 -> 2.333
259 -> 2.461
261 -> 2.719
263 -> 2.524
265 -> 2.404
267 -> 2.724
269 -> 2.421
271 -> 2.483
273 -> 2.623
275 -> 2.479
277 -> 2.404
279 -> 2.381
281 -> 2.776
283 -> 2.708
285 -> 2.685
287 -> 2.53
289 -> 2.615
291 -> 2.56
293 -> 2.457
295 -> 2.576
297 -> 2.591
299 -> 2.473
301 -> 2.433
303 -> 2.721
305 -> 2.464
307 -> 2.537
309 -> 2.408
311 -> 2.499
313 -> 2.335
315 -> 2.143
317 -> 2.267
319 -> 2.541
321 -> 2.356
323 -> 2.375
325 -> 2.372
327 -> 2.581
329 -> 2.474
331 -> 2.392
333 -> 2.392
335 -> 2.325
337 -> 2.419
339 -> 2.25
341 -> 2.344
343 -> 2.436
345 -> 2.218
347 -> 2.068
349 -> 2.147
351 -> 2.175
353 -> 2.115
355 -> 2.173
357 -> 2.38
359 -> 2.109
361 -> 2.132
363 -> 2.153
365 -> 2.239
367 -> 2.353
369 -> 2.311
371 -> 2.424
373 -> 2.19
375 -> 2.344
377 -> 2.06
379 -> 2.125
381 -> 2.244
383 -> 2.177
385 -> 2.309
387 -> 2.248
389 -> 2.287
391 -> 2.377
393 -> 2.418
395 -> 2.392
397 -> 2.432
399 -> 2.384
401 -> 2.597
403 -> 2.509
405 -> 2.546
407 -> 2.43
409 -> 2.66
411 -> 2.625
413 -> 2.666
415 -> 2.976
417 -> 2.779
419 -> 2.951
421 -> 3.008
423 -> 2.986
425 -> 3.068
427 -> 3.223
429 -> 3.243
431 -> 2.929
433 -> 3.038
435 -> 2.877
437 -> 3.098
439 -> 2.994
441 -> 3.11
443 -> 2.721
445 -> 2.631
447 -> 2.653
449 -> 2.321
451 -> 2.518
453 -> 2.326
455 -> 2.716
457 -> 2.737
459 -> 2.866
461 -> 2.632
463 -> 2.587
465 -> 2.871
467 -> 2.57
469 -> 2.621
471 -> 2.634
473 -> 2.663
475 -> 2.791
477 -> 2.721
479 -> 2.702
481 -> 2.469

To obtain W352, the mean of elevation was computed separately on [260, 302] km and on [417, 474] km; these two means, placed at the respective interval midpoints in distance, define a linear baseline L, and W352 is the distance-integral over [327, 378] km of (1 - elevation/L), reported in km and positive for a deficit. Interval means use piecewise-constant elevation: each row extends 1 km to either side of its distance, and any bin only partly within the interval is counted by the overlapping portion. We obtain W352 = 7.5 km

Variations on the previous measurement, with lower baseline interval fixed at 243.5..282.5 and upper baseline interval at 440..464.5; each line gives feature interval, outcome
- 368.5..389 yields 2.8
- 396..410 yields 0.6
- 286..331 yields 1.2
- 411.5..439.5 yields -3.7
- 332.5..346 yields 1.2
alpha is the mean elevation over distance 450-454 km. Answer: 2.42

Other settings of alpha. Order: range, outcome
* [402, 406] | 2.53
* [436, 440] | 3.05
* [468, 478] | 2.69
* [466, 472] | 2.61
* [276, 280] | 2.39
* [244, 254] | 2.45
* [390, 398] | 2.4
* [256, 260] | 2.4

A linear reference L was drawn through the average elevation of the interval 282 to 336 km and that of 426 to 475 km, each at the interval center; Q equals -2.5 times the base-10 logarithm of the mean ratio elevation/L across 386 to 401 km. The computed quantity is 0.12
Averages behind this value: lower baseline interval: 2.47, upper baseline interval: 2.77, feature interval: 2.38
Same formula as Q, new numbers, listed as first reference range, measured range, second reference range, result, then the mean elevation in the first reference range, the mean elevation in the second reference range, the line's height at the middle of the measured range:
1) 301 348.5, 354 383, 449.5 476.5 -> 0.11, 2.39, 2.65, 2.47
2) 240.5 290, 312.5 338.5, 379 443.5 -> 0.09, 2.51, 2.69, 2.59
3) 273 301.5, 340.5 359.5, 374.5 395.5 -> 0.07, 2.55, 2.27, 2.37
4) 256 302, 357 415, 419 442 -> 0.22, 2.54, 3.05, 2.9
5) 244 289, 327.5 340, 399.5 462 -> 0.10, 2.52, 2.78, 2.63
